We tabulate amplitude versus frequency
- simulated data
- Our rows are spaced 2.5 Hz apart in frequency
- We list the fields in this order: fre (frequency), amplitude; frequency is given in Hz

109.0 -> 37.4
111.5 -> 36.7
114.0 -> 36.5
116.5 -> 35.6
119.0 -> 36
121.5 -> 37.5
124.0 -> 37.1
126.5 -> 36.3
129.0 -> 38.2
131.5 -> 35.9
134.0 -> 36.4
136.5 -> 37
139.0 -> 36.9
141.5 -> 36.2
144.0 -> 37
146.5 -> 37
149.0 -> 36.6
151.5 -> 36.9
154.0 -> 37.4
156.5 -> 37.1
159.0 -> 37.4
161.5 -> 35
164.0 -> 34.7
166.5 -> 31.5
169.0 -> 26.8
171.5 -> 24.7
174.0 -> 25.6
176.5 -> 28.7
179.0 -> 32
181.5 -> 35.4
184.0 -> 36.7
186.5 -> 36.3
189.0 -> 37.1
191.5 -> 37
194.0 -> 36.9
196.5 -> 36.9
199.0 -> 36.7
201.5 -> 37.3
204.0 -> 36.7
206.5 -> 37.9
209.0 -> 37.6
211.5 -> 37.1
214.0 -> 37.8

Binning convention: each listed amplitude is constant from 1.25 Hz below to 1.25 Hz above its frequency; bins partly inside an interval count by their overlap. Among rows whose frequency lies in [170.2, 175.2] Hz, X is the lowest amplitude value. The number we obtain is 24.7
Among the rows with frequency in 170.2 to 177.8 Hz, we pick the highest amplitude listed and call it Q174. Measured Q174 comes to 28.7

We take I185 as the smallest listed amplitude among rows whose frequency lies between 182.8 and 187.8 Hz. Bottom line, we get 36.3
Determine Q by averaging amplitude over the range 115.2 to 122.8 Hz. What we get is 36.4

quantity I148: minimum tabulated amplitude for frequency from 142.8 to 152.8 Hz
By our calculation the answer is 36.6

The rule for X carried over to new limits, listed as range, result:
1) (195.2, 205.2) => 36.7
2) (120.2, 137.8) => 35.9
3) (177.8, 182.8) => 32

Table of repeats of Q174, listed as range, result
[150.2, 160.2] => 37.4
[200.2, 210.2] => 37.9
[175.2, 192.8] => 37.1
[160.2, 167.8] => 35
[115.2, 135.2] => 38.2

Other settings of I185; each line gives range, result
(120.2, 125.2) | 37.1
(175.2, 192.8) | 28.7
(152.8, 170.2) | 26.8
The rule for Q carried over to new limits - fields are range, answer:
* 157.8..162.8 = 36.2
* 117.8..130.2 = 37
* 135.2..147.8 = 36.8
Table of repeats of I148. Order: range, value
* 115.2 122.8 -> 35.6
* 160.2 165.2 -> 34.7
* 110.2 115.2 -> 36.5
